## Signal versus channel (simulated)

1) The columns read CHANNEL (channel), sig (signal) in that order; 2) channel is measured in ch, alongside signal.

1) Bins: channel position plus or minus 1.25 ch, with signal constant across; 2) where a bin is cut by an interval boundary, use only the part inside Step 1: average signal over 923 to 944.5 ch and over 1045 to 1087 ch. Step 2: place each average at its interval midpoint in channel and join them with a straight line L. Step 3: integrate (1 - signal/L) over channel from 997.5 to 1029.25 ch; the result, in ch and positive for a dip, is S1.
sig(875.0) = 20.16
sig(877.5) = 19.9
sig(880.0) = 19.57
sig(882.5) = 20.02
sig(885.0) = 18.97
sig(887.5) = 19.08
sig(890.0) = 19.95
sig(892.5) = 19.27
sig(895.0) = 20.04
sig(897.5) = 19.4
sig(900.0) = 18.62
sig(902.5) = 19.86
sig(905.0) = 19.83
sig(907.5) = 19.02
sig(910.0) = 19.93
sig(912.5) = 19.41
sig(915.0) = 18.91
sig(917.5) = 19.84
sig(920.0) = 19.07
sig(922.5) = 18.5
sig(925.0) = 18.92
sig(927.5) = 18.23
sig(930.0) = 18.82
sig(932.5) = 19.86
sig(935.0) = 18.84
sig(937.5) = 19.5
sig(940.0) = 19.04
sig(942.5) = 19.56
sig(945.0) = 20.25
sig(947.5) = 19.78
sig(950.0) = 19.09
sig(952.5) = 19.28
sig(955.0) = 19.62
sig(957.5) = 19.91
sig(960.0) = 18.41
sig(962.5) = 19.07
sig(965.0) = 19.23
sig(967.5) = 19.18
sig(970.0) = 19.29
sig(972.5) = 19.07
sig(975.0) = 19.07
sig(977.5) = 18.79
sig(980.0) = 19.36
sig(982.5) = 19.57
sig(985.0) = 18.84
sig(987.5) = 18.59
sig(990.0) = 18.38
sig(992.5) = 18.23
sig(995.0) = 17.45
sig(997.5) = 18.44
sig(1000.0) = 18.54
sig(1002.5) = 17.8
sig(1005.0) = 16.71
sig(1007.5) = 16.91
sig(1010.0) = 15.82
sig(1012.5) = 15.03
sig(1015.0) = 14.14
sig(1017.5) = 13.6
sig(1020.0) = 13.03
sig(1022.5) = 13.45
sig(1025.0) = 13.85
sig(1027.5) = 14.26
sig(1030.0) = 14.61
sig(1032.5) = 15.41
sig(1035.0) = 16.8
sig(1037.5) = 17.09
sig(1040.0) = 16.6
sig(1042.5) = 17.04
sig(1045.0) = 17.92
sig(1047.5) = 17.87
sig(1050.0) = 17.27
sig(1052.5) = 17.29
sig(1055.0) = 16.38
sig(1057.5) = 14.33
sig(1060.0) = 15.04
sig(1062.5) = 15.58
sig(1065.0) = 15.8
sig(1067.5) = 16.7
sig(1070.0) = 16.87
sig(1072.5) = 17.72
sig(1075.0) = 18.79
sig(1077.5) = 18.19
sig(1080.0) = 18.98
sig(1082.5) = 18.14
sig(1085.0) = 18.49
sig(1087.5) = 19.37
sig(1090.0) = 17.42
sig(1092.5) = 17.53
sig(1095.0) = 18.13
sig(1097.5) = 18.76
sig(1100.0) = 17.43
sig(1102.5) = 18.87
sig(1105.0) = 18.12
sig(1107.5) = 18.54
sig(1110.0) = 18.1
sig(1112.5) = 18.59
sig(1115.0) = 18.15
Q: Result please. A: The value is 4.55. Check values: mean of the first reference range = 19.1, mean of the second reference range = 17.2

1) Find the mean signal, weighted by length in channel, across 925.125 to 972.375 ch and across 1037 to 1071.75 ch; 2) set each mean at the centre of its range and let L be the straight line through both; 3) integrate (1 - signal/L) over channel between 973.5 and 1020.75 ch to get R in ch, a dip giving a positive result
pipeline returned 1.9 ch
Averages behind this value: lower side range 19.3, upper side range 16.6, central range 17.3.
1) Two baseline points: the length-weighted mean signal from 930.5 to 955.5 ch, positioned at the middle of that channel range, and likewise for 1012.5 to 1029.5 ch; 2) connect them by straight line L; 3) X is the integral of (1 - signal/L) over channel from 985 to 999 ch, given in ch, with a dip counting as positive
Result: -2.1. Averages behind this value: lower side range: 19.5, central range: 18.3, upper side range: 13.9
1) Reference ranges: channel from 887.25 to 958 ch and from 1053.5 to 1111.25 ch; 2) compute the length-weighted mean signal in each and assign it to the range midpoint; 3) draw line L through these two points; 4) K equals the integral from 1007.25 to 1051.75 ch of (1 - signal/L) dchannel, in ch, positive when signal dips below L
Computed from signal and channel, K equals 6.2 ch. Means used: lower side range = 19.4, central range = 15.6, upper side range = 17.5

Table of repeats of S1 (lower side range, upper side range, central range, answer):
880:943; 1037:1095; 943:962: -0.7 ch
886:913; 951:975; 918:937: 0.4 ch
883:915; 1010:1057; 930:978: -3.8 ch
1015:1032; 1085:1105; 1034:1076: -2.6 ch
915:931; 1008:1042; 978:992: -2.0 ch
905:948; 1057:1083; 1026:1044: 1.6 ch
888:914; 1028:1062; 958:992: -2.1 ch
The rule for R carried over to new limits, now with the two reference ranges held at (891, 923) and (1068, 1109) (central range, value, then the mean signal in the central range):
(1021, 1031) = 2.5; 14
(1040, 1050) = 0.6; 17.4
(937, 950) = -0.3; 19.6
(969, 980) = -0.1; 19.1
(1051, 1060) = 1.2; 15.9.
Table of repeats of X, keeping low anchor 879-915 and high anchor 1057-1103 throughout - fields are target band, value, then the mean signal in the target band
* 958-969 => -0.17 ch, 19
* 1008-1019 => 2.09 ch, 14.8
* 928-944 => -0.15 ch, 19.2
